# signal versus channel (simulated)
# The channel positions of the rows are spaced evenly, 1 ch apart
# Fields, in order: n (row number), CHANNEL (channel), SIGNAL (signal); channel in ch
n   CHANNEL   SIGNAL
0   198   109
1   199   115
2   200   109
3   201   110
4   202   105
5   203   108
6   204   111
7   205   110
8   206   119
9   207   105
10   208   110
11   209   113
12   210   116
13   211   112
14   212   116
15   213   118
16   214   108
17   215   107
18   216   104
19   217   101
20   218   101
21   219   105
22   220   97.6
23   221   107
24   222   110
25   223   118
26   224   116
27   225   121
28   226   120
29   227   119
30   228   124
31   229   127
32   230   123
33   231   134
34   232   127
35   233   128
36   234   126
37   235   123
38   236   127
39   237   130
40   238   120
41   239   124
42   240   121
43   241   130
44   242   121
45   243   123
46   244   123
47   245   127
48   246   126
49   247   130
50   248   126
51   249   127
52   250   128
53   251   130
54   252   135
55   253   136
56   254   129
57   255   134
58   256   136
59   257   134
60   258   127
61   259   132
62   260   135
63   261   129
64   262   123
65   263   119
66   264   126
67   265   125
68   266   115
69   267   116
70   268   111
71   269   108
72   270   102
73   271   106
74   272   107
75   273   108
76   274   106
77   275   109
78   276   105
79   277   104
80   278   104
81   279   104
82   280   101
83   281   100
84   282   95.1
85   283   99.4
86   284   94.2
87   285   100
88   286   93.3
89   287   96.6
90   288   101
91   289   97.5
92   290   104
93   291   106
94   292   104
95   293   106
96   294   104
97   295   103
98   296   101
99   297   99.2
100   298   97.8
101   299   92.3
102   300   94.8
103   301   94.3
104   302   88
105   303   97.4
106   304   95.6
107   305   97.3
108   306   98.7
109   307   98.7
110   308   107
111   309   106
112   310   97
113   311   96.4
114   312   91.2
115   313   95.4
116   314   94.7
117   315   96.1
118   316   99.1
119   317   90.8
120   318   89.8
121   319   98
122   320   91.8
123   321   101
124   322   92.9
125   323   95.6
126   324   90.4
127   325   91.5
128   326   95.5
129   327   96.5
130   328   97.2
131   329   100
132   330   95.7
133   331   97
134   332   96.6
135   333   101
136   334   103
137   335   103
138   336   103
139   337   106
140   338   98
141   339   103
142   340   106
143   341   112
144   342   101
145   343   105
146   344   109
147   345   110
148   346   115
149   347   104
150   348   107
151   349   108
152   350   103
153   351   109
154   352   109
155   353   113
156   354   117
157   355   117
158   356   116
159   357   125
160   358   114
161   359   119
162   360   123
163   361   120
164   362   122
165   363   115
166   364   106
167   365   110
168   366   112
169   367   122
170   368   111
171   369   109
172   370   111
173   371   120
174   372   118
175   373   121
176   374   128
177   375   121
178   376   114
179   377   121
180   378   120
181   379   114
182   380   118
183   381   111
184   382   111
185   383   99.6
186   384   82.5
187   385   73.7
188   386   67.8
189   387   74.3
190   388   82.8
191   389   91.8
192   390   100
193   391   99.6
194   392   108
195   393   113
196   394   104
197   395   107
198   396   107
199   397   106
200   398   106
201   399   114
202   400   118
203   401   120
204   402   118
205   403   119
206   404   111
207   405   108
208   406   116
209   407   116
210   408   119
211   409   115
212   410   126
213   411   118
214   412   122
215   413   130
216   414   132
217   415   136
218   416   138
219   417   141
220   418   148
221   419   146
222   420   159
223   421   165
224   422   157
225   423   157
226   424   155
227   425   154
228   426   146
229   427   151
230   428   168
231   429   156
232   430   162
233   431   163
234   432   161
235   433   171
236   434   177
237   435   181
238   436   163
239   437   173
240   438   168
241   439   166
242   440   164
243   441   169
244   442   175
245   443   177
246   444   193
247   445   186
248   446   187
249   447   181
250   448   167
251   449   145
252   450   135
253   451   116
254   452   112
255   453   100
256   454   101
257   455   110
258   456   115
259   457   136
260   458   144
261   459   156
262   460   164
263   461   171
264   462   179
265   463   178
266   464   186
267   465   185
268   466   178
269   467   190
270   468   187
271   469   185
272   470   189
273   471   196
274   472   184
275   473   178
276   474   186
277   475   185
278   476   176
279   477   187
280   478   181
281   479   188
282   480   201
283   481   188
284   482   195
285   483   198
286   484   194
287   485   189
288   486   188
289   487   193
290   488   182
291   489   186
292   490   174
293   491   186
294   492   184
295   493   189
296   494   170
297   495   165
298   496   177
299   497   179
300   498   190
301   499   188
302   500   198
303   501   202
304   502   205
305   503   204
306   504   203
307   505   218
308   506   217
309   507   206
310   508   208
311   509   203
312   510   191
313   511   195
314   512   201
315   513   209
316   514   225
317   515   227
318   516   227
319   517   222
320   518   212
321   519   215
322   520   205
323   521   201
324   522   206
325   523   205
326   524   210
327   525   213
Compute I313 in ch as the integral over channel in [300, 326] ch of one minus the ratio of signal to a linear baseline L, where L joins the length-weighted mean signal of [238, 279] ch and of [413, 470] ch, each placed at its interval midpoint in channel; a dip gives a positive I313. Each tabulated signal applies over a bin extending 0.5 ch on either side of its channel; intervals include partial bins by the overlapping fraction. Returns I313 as 7.2 ch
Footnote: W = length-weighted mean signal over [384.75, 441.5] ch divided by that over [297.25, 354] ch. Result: 1.33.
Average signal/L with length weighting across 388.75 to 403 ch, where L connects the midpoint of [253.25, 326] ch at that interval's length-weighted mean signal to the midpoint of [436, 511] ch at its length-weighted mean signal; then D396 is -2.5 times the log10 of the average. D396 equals 0.32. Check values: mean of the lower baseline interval 105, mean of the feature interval 109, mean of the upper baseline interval 177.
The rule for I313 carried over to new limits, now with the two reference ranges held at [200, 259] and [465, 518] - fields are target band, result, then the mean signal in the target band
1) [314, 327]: 4.6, 94.5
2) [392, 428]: 8.9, 129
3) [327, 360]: 9.8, 107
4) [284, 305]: 6.0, 98.6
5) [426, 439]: 0.9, 165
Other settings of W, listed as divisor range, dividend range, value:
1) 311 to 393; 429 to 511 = 1.68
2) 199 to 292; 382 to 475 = 1.23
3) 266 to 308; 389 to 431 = 1.27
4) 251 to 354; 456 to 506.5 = 1.75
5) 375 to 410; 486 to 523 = 1.87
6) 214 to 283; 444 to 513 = 1.51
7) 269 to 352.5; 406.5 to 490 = 1.62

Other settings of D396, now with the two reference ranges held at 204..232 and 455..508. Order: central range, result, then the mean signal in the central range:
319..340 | 0.411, 98.1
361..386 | 0.357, 111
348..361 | 0.294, 114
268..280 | 0.211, 106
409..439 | 0.111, 152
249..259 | -0.074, 132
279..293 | 0.301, 99.8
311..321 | 0.423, 94.6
